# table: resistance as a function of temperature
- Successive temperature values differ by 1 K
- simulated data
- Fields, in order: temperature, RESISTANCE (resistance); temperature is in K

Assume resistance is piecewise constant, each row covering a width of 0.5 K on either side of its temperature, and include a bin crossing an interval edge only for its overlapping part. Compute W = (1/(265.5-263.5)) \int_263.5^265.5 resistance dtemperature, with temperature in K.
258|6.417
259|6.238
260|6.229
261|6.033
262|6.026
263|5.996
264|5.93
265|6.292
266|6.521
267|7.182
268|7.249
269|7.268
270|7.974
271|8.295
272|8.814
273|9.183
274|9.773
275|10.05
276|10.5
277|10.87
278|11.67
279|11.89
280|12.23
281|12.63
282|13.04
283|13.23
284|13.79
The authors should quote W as 6.11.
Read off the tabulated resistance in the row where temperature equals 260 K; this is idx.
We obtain 6.229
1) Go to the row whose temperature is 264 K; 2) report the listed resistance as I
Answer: 5.93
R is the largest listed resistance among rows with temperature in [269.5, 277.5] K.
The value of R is 10.87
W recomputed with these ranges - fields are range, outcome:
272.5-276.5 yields 9.88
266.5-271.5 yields 7.59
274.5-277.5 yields 10.5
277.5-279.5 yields 11.8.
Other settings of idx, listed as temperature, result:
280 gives 12.23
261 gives 6.033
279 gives 11.89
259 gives 6.238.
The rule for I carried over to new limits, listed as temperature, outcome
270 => 7.974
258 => 6.417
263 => 5.996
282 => 13.04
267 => 7.182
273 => 9.183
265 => 6.292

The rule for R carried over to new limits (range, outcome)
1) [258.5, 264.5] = 6.238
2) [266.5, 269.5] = 7.268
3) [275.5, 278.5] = 11.67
